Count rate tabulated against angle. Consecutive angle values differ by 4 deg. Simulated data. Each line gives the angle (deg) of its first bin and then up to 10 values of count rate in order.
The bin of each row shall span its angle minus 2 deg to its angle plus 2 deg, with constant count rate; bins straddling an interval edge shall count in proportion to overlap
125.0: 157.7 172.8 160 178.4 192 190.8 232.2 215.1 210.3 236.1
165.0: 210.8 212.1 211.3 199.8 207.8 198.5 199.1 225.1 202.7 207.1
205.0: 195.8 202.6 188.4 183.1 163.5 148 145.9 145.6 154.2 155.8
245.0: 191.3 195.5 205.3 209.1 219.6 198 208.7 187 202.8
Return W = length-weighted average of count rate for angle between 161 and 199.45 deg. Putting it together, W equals 209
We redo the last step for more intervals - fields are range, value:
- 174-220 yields 200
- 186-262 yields 186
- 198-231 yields 180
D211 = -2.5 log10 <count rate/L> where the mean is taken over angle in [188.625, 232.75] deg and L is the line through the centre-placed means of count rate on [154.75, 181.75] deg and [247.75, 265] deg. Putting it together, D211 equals 0.14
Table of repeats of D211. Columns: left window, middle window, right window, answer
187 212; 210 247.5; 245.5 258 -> 0.222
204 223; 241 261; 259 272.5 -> 0.016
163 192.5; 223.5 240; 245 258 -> 0.334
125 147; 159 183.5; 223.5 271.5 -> -0.191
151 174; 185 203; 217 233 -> -0.121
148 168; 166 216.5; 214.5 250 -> -0.050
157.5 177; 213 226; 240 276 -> 0.207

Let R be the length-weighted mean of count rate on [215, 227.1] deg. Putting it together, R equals 165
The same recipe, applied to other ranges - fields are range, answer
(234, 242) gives 154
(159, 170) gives 220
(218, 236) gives 153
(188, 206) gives 207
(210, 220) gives 185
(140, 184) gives 211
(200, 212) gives 200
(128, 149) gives 184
